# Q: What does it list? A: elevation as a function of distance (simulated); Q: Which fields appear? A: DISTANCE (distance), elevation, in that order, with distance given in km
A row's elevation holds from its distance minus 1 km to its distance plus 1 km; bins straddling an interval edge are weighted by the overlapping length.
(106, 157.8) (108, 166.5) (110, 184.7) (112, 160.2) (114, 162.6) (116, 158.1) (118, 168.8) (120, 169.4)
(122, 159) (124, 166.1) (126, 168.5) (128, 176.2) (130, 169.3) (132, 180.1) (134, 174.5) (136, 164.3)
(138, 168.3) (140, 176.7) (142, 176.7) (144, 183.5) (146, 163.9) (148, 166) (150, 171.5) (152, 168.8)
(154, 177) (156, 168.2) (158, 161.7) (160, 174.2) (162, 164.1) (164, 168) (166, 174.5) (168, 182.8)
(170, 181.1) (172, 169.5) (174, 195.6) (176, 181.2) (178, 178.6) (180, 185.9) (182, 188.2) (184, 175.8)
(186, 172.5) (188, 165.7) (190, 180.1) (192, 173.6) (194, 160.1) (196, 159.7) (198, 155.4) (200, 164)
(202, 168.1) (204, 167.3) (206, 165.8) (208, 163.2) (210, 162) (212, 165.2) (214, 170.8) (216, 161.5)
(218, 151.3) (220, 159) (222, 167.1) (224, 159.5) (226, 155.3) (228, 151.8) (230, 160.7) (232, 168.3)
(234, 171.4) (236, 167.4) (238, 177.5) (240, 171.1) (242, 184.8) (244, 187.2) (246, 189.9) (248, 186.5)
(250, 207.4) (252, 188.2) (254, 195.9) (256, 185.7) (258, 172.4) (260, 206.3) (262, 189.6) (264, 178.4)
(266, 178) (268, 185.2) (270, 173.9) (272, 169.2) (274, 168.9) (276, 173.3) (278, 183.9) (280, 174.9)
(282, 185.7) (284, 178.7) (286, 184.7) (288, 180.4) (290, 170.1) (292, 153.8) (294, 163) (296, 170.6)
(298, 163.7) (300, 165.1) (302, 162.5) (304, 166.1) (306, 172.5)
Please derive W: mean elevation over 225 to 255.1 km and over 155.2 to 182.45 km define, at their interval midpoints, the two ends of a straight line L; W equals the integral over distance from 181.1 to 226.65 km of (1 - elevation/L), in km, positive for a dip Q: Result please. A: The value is 2.9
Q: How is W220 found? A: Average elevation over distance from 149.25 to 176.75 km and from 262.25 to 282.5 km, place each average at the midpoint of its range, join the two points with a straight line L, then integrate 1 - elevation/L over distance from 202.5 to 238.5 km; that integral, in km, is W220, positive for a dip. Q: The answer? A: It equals 2.5 km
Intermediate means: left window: 174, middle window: 163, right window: 177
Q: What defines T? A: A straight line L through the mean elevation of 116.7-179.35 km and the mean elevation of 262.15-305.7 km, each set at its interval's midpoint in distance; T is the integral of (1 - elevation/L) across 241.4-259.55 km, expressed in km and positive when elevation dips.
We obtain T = -1.71 km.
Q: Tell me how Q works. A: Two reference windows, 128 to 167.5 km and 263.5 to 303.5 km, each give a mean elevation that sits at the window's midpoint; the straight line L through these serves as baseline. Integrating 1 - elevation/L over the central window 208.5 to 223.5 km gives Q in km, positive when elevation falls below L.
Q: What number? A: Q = 0.9 km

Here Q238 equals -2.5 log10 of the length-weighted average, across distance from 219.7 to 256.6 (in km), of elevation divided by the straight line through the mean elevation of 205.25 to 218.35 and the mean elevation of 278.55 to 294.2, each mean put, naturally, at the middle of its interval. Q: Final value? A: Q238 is -0.05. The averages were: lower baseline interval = 163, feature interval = 176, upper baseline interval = 175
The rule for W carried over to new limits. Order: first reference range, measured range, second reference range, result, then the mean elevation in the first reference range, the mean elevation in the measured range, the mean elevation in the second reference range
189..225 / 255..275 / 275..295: -1.0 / 164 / 181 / 175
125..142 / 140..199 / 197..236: -1.8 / 172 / 173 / 163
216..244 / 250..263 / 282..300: -1.8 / 166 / 191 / 171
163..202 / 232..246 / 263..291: -0.1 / 174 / 177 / 178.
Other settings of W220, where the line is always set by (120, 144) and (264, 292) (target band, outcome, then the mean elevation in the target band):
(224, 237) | 0.9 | 162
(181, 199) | 0.3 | 170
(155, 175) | -0.2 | 174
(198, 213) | 0.8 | 164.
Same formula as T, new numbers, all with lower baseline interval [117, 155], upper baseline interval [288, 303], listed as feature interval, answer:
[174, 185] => -0.89 km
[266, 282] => -1.00 km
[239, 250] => -1.25 km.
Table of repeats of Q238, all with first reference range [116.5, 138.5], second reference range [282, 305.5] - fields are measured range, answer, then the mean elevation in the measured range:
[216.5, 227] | 0.07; 159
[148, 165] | 0.00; 169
